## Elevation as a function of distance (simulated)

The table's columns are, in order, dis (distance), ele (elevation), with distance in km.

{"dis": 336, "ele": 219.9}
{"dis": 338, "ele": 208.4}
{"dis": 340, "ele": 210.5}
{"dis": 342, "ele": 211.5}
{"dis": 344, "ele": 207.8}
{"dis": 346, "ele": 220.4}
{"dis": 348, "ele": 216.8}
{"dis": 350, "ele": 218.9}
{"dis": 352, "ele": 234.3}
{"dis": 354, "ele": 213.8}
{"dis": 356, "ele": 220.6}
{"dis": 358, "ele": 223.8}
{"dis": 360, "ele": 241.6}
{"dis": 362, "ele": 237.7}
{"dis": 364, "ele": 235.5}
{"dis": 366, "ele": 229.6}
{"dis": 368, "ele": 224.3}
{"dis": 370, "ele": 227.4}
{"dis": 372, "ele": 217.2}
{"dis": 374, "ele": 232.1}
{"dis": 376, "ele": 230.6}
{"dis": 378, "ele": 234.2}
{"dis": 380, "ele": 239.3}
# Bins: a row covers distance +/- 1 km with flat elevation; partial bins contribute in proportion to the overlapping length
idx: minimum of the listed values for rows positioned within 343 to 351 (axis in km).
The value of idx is 207.8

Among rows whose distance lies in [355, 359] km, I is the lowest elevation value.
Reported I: 220.6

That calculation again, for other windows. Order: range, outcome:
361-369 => 224.3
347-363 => 213.8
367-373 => 217.2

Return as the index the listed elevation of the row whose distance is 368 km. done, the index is 224.3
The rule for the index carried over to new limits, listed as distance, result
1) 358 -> 223.8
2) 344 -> 207.8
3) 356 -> 220.6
